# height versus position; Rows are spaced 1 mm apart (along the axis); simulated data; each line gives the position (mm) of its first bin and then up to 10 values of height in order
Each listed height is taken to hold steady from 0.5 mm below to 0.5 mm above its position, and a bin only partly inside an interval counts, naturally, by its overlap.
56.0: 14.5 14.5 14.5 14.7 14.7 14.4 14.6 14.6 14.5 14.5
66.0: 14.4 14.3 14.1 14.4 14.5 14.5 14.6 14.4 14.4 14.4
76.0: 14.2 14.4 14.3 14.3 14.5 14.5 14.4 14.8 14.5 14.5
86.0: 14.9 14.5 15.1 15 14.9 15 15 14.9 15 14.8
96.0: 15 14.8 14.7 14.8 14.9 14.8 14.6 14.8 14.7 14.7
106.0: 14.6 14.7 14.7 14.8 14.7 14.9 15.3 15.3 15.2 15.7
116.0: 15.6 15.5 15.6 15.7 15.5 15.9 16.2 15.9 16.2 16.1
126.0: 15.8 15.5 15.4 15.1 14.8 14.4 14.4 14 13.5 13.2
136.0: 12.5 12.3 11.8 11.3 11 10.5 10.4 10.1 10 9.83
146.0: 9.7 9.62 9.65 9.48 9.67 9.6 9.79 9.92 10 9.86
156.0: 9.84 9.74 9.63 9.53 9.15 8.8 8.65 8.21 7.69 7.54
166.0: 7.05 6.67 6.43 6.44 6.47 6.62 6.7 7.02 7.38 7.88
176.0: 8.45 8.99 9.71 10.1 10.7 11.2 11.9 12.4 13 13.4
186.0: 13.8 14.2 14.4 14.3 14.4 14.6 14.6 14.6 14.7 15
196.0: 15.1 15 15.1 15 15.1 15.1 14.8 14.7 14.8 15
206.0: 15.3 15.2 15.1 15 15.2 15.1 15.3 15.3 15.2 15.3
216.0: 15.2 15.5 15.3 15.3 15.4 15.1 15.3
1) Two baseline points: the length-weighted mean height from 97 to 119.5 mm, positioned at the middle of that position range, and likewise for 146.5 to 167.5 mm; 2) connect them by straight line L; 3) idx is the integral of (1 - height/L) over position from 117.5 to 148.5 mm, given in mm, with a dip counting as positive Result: -3.1 mm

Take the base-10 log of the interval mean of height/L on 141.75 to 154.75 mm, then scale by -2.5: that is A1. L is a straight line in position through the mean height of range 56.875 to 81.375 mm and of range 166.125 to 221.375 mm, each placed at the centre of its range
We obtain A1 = 0.34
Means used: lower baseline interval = 14.4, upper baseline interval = 12.9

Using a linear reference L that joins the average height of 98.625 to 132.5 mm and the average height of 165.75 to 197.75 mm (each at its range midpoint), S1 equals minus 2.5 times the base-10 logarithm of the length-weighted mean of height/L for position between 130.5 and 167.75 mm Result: 0.28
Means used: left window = 15.2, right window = 11.1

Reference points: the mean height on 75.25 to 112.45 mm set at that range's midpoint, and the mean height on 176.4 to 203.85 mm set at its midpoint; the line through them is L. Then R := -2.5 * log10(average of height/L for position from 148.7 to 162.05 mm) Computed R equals 0.41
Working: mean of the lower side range 14.7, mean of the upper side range 13.5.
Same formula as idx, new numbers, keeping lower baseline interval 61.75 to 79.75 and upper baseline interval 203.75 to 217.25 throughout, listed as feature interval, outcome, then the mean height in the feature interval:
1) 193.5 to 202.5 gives 0.1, 15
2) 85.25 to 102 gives -0.4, 14.9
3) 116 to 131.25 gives -0.9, 15.6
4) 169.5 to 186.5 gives 6.0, 9.75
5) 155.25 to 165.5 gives 4.1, 8.9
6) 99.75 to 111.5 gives -0.1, 14.7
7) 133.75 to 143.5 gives 2.1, 11.6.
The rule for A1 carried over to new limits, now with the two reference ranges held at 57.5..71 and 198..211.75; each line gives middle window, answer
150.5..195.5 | 0.408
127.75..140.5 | 0.111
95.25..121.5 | -0.029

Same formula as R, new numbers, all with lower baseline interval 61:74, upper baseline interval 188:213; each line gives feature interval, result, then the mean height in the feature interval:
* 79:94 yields -0.02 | 14.7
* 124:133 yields -0.04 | 15.2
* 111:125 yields -0.07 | 15.7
